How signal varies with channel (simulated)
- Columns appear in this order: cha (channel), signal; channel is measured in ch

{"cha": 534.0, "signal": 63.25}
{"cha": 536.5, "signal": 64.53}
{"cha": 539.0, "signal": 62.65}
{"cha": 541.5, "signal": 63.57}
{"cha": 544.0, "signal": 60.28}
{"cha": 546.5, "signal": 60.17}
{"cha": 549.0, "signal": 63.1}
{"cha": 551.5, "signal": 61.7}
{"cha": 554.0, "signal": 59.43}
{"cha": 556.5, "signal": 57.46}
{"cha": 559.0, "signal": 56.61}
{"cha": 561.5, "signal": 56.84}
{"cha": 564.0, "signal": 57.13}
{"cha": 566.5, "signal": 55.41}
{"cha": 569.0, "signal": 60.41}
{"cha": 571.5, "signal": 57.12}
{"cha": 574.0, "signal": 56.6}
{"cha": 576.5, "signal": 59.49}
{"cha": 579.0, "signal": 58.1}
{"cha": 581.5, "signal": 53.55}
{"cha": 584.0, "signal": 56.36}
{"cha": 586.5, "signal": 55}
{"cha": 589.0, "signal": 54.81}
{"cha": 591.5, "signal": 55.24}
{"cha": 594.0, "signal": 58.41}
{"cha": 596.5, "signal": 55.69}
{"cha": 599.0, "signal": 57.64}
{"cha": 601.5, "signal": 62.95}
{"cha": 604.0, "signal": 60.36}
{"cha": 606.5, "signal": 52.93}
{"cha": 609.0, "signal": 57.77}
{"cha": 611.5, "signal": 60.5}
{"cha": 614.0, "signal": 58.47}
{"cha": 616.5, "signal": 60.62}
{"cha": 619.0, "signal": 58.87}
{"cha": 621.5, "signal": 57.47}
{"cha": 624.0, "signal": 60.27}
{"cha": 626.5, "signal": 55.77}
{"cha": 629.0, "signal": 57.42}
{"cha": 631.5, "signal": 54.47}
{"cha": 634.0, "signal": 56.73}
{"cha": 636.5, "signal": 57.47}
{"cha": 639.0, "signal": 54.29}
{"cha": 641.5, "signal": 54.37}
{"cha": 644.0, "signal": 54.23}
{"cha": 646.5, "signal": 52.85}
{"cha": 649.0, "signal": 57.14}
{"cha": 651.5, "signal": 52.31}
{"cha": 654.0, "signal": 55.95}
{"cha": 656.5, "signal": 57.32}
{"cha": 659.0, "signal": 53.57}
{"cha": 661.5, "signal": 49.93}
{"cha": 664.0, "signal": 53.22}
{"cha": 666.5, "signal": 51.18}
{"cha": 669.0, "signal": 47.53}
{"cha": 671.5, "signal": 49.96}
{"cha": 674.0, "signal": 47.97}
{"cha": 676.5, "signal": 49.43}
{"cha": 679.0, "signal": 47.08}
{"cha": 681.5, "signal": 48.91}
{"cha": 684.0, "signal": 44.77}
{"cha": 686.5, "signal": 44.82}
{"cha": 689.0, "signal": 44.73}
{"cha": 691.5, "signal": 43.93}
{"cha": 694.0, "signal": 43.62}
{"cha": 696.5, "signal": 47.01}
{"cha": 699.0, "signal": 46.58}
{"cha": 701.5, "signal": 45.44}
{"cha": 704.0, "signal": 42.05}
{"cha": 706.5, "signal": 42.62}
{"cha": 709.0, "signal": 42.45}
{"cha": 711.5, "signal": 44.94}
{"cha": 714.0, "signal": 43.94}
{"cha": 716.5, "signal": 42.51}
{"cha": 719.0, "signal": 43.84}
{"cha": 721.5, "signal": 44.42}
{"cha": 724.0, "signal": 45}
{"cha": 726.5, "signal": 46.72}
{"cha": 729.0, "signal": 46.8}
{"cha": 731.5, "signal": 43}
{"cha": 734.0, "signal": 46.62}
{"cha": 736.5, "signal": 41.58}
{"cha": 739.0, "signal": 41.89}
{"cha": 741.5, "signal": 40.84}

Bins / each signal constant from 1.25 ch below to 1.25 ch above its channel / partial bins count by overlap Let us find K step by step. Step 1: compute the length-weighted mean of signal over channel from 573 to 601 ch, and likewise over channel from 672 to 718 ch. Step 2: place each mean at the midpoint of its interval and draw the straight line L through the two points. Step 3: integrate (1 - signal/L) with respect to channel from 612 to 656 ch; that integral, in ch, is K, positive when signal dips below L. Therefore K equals -4.1 ch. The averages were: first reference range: 56.6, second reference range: 45.2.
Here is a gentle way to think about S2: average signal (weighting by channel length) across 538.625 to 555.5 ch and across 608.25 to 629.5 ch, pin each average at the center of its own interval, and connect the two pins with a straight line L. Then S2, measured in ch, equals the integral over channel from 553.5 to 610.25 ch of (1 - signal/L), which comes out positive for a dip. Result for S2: 2.75 ch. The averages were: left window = 61.4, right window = 58.6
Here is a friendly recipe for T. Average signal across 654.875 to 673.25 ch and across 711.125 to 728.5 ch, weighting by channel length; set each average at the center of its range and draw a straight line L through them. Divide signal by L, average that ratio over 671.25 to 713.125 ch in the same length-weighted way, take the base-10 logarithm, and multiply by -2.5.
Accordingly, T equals 0.06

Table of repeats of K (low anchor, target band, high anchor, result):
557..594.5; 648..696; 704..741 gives -1.19 ch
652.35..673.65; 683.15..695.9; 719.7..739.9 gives 1.20 ch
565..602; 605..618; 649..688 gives -0.78 ch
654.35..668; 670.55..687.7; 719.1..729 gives 1.15 ch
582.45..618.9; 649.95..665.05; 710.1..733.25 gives -0.67 ch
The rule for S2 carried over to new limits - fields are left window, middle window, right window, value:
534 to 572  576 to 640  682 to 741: -3.37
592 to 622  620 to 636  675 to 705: -0.54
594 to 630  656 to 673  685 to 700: -0.61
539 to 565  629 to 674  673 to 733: -3.13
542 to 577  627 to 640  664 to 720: -1.14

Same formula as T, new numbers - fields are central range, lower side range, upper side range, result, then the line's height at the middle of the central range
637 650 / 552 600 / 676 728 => -0.09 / 50.5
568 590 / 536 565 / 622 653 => 0.04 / 58.7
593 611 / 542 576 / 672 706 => -0.07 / 54.5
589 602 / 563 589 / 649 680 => -0.03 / 55.7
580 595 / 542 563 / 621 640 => 0.05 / 58.3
